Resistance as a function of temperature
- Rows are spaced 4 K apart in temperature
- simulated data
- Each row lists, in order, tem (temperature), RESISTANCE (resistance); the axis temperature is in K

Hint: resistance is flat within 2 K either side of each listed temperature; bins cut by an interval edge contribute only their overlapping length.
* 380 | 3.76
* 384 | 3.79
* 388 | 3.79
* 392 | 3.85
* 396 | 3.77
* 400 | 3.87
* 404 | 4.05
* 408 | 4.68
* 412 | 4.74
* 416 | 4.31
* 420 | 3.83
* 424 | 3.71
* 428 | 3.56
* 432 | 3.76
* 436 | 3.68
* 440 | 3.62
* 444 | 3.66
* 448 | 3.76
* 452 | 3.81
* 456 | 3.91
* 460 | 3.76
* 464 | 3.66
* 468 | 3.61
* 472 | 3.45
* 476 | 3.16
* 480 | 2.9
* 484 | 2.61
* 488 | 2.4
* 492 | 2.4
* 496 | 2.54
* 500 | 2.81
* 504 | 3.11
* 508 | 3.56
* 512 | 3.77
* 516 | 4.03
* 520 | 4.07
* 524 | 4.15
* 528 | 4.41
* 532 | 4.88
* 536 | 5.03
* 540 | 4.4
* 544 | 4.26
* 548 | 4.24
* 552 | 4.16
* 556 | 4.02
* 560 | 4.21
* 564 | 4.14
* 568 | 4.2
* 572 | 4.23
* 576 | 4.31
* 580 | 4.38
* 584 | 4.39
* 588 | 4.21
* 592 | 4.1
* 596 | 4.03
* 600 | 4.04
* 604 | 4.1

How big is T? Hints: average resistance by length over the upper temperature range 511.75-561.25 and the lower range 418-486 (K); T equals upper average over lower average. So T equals 1.21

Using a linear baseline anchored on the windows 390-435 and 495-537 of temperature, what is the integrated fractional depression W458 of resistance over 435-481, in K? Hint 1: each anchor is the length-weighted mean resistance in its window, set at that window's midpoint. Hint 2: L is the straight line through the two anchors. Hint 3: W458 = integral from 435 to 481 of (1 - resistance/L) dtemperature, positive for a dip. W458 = 4.0 K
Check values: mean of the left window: 4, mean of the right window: 3.85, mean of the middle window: 3.59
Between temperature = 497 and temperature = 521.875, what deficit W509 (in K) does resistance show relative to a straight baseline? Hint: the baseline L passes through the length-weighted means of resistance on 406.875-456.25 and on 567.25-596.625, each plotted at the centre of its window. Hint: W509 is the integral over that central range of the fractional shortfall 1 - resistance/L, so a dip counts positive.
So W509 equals 3.5 K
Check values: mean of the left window 3.91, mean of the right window 4.24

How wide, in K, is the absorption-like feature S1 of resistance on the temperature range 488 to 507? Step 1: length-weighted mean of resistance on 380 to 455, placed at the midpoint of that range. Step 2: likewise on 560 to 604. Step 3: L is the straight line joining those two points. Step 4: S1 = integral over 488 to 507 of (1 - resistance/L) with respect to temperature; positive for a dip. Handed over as 6.20 K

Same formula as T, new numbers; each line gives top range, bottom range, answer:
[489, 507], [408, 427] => 0.66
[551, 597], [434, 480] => 1.16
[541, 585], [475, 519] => 1.39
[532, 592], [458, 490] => 1.35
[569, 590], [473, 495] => 1.58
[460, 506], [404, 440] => 0.75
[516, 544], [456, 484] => 1.31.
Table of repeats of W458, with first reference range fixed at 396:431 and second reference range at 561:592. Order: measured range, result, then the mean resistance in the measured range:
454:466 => 1.0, 3.78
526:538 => -1.6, 4.77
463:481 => 3.3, 3.36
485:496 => 4.5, 2.44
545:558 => 0.2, 4.15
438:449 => 1.1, 3.67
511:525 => 0.6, 4.01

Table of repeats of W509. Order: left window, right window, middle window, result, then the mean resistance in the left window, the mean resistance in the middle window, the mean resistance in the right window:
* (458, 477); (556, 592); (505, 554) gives -3.4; 3.55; 4.22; 4.24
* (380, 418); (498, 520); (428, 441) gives 0.7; 4.08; 3.67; 3.51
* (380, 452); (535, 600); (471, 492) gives 6.3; 3.9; 2.83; 4.25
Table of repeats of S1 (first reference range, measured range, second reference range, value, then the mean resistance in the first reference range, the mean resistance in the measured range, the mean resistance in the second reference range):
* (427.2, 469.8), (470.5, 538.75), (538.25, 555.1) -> 9.11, 3.71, 3.5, 4.25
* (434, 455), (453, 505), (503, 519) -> 8.19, 3.72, 3.12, 3.68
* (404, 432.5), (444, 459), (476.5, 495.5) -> -1.92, 4.1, 3.8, 2.62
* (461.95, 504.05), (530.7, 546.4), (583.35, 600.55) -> -4.67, 2.96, 4.62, 4.15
